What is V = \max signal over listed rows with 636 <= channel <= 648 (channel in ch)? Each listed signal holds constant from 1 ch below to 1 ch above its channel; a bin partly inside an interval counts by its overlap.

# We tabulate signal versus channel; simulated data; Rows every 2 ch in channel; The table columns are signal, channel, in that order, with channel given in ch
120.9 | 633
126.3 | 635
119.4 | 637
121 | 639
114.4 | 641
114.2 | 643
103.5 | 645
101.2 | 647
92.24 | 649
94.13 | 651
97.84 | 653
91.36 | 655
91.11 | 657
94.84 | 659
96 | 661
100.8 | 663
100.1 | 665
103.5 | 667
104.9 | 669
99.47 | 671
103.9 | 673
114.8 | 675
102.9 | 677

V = 121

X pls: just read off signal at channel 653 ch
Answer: 97.84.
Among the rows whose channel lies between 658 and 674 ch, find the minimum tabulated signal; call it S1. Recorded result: 94.84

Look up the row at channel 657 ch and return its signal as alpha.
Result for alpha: 91.11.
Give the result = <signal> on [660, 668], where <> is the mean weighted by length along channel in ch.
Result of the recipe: 100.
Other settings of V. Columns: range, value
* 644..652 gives 103.5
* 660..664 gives 100.8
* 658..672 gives 104.9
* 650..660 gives 97.84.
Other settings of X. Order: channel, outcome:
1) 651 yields 94.13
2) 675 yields 114.8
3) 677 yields 102.9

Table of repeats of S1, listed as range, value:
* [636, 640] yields 119.4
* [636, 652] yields 92.24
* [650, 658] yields 91.11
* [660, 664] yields 96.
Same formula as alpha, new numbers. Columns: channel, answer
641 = 114.4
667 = 103.5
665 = 100.1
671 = 99.47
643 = 114.2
